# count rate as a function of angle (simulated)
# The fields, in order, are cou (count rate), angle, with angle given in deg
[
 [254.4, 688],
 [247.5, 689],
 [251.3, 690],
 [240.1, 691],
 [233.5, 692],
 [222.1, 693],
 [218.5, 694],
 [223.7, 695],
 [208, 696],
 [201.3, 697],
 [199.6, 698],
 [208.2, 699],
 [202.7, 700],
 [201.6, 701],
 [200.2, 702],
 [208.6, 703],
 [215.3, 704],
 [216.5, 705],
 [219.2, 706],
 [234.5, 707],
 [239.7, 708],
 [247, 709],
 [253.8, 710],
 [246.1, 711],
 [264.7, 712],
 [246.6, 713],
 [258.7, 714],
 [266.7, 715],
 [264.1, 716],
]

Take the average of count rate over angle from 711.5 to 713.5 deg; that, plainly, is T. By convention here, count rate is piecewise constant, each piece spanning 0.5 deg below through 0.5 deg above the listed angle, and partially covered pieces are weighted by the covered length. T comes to 256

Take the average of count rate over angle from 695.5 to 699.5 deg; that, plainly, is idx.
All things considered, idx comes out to 204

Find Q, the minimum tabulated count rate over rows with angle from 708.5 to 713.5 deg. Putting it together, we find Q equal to 246.1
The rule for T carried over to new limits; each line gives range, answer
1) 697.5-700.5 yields 204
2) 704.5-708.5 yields 227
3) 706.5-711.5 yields 244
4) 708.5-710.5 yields 250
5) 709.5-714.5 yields 254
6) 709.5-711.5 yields 250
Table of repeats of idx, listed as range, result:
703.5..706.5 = 217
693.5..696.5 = 217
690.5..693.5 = 232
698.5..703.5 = 204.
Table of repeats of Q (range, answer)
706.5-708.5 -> 234.5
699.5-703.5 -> 200.2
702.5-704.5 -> 208.6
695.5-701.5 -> 199.6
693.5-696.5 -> 208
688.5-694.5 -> 218.5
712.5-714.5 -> 246.6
